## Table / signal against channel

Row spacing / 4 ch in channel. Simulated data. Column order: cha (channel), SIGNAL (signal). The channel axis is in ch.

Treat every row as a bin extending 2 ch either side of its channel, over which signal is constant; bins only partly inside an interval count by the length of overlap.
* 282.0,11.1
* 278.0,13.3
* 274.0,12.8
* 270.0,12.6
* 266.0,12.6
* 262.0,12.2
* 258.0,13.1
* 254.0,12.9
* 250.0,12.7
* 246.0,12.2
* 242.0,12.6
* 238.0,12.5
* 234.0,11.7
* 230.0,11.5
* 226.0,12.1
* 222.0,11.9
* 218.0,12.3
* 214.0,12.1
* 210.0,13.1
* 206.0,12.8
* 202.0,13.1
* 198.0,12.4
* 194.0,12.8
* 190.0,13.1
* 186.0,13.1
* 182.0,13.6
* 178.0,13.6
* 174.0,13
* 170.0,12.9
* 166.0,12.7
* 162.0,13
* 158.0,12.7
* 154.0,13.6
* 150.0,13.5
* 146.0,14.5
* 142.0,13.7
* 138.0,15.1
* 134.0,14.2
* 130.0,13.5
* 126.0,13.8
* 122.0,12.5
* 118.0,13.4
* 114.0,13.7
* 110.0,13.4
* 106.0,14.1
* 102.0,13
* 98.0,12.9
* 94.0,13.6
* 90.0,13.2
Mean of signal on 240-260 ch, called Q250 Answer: 12.7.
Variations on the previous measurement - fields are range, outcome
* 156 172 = 12.8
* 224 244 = 12.1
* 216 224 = 12.1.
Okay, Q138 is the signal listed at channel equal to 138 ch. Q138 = 15.1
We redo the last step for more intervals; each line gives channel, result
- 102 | 13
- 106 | 14.1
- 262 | 12.2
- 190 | 13.1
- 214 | 12.1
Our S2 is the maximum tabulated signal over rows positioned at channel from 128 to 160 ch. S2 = 15.1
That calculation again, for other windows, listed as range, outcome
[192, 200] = 12.8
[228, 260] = 13.1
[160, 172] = 13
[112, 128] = 13.8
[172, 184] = 13.6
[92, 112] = 14.1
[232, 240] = 12.5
